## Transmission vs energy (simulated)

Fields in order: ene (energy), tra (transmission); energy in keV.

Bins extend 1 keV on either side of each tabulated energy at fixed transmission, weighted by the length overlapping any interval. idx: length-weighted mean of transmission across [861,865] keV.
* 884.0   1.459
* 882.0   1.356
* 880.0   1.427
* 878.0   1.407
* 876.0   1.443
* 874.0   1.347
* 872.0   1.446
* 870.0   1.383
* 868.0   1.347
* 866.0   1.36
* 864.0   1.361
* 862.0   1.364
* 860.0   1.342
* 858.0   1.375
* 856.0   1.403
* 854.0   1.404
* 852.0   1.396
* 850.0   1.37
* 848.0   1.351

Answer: 1.36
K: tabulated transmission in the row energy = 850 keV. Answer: 1.37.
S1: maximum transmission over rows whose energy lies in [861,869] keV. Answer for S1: 1.364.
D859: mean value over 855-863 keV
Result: 1.37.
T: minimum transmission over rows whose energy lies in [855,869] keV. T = 1.342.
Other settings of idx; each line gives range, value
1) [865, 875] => 1.38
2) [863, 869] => 1.36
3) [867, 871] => 1.36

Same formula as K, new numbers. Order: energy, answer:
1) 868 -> 1.347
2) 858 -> 1.375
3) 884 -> 1.459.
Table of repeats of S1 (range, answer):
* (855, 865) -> 1.403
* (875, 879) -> 1.443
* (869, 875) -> 1.446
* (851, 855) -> 1.404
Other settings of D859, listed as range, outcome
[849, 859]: 1.39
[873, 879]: 1.4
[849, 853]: 1.38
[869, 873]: 1.41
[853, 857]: 1.4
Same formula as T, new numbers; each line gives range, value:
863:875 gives 1.347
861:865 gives 1.361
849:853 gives 1.37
